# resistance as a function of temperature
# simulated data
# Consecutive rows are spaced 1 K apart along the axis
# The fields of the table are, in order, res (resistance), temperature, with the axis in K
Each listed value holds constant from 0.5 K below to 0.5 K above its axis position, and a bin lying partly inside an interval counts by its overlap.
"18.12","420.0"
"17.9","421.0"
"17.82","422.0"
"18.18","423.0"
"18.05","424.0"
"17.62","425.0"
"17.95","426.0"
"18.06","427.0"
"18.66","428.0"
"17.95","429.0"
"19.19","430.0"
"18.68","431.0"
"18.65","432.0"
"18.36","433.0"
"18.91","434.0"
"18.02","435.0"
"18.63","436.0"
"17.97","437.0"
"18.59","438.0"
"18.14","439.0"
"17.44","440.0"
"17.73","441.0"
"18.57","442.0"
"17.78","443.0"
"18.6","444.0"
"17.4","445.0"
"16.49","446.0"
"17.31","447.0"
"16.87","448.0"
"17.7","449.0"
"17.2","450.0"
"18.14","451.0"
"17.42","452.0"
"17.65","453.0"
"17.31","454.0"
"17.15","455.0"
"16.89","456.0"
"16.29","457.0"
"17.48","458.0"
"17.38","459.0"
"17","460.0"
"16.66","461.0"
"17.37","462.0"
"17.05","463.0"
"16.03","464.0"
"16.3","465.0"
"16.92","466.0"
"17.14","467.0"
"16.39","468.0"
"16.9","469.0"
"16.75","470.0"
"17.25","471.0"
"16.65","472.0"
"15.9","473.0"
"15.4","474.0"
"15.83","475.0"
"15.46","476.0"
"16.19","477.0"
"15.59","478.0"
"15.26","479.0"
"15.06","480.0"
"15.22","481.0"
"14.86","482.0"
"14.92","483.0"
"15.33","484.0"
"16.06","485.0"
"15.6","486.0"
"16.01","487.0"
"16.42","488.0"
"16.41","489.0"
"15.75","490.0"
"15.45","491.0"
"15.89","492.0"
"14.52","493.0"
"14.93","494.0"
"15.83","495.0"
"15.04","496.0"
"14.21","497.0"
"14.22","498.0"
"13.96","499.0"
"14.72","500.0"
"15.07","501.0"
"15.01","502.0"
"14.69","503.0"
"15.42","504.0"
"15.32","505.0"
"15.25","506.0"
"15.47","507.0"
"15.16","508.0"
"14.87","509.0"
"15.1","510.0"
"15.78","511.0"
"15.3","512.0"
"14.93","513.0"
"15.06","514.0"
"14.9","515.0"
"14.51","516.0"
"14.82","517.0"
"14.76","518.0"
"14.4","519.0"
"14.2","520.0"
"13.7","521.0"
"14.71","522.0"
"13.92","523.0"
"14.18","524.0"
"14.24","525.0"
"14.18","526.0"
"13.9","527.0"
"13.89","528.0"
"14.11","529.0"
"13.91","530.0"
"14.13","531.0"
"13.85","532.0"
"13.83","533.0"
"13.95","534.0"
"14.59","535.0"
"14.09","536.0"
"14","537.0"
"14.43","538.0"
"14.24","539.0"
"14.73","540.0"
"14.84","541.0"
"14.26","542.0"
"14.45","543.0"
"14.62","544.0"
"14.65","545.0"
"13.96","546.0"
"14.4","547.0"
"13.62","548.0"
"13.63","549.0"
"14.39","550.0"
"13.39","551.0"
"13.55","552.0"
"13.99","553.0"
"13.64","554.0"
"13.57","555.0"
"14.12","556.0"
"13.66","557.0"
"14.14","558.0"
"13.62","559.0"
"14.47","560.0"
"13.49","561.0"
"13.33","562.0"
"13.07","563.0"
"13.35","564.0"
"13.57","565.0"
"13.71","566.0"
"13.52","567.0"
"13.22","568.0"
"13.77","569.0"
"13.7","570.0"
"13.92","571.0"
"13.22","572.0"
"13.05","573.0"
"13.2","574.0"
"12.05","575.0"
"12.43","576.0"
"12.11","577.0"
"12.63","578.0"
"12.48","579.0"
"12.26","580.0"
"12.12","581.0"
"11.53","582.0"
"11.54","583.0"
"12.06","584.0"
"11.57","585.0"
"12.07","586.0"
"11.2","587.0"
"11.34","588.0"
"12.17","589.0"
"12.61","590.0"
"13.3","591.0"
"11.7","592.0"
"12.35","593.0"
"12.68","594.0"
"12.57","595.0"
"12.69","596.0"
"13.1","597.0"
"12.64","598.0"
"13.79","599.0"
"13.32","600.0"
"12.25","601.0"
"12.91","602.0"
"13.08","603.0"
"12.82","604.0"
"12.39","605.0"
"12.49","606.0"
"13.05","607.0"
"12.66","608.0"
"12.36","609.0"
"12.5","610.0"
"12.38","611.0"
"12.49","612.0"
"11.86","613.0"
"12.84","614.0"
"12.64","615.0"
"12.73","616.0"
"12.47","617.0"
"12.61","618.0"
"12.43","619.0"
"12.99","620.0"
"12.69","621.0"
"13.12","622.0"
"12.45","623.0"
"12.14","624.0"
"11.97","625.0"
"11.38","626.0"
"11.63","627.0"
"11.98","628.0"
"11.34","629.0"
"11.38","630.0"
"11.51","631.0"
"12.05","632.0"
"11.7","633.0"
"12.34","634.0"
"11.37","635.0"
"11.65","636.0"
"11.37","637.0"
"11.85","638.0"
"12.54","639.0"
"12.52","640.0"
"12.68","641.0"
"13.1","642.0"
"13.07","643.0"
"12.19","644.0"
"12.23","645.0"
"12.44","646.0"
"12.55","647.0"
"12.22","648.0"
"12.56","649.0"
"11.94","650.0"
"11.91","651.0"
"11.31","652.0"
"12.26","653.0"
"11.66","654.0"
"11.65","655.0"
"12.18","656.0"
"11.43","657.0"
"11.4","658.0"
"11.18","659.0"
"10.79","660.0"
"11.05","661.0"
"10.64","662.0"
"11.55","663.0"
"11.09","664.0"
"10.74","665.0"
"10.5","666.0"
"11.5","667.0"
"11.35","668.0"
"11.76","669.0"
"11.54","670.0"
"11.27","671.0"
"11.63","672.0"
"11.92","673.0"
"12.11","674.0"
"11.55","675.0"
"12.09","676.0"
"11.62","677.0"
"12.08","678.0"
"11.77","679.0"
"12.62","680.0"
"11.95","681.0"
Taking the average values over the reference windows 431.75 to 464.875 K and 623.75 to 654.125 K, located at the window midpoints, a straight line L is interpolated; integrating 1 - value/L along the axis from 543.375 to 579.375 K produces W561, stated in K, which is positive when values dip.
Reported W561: 1.9 K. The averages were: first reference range 17.6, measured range 13.5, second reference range 12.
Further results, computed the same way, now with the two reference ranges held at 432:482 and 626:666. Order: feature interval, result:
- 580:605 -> 1.7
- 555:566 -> 0.4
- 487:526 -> 1.8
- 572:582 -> 0.9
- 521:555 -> 1.6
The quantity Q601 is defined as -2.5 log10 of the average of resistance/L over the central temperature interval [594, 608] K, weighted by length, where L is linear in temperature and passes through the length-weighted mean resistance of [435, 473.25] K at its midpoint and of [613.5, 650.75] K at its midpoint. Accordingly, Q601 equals 0.02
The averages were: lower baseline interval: 17.3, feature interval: 12.8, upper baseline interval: 12.2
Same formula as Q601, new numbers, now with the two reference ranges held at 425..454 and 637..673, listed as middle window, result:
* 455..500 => 0.06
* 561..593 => 0.11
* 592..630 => 0.05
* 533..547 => 0.05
